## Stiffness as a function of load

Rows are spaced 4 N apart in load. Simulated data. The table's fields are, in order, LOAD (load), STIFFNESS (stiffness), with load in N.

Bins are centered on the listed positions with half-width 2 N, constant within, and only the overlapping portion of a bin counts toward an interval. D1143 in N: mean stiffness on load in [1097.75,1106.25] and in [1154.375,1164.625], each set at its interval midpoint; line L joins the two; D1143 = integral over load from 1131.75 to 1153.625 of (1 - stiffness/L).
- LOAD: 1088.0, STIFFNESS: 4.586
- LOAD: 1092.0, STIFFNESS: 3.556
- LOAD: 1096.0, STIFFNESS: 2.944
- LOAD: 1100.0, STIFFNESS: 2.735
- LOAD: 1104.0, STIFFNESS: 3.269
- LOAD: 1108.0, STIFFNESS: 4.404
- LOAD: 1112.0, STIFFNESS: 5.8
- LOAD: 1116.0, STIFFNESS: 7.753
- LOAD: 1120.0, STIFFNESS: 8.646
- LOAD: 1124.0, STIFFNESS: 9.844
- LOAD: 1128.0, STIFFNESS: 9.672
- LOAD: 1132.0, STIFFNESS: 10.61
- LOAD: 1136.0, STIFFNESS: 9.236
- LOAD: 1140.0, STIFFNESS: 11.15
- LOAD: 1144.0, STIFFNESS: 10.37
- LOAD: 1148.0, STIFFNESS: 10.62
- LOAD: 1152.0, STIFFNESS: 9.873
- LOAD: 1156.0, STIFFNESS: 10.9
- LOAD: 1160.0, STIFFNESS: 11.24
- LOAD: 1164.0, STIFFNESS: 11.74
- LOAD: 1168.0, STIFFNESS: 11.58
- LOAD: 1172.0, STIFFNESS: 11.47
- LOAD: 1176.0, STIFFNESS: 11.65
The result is -3.86 N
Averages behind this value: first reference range 3.04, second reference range 11.2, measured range 10.3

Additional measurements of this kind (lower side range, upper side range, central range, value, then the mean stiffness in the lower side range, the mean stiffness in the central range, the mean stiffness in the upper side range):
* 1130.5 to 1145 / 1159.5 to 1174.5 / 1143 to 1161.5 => 0.6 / 10.3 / 10.6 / 11.5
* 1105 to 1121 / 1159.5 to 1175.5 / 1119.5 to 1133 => -3.8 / 6.31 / 9.74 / 11.5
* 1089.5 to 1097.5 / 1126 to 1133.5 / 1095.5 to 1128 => 4.8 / 3.35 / 6.05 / 10.1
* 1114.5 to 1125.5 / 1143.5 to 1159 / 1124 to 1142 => -1.3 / 8.74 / 10.1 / 10.5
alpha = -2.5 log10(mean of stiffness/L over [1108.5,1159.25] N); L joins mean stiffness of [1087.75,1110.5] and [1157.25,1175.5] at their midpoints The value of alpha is -0.24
